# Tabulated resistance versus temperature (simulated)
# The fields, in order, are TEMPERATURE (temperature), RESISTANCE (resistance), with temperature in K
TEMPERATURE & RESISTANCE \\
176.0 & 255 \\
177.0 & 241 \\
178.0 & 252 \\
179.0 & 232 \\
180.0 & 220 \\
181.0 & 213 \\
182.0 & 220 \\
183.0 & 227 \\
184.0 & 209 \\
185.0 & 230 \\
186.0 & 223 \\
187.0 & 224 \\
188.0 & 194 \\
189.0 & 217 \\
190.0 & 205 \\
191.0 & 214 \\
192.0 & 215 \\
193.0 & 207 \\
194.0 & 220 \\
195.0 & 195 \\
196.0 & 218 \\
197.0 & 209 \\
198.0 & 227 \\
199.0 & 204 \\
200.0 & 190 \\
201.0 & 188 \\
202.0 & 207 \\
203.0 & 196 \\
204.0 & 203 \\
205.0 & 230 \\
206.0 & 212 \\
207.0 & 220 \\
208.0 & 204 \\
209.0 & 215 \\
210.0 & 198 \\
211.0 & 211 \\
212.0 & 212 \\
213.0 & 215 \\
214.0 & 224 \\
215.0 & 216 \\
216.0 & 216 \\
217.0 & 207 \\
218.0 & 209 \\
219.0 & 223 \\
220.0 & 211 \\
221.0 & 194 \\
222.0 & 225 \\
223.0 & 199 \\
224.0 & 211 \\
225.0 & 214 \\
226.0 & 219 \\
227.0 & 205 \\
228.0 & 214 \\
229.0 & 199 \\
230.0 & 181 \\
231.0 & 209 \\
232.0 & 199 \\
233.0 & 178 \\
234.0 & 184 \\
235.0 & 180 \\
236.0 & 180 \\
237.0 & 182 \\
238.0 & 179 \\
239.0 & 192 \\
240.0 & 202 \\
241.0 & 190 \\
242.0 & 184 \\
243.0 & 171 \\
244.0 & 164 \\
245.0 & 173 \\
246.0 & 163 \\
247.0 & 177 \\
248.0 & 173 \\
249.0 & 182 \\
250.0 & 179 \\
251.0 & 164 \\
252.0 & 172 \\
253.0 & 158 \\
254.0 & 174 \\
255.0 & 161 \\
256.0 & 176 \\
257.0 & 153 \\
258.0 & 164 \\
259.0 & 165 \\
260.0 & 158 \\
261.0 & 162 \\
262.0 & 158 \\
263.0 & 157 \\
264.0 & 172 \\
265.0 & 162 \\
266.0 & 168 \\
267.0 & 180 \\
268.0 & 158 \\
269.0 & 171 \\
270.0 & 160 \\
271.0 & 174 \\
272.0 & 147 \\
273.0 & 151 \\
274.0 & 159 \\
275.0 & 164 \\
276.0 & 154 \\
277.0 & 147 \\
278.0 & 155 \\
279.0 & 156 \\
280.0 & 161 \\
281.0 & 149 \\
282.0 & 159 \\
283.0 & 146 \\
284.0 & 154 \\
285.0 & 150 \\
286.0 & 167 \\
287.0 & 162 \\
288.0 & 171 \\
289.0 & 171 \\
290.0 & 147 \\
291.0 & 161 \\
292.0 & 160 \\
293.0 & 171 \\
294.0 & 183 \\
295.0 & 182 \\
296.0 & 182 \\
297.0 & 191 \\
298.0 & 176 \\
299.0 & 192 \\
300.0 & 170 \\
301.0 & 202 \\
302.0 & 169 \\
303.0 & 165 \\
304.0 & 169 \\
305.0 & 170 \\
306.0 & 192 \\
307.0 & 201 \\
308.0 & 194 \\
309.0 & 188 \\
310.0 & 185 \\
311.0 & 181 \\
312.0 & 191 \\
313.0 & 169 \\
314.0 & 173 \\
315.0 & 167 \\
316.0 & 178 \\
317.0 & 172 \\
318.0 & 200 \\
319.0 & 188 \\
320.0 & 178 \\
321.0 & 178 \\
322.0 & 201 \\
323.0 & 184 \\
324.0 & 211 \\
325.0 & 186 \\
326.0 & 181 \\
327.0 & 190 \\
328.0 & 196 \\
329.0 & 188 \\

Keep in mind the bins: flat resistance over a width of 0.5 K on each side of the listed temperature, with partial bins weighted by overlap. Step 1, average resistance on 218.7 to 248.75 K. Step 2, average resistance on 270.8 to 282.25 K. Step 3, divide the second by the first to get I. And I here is 0.81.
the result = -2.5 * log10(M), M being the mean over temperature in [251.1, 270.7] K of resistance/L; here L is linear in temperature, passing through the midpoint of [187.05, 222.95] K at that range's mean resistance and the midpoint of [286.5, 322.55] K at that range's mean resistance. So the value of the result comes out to 0.17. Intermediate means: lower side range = 210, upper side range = 179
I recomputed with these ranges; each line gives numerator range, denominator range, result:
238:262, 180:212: 0.81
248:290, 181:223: 0.77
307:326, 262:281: 1.15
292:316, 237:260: 1.04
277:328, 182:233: 0.84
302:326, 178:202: 0.86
